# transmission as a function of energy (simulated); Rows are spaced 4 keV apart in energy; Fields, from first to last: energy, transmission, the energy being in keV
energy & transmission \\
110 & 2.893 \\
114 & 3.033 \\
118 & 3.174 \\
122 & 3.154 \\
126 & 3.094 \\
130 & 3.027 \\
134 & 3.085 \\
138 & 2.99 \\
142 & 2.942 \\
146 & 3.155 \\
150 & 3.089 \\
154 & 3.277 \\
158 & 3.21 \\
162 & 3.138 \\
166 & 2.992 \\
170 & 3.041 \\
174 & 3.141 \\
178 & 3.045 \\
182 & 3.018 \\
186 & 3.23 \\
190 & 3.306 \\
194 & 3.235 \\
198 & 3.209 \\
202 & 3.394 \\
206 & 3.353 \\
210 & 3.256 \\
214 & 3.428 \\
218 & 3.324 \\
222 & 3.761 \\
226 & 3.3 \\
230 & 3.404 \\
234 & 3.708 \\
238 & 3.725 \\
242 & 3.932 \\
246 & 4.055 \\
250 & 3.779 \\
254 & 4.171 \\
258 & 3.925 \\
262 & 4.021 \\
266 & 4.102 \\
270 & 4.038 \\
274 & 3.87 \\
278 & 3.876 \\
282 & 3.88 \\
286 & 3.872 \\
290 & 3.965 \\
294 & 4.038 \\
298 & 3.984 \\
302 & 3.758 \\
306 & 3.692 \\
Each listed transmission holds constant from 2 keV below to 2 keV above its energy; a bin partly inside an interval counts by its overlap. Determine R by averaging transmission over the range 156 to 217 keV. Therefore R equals 3.2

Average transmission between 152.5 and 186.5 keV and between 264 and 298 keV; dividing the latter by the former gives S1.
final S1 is 1.3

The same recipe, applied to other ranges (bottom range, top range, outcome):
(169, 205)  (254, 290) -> 1.24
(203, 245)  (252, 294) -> 1.13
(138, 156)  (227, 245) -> 1.19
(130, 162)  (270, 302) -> 1.26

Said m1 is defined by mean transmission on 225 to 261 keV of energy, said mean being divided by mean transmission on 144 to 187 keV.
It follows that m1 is 1.2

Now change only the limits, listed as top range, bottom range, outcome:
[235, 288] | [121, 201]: 1.26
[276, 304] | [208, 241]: 1.12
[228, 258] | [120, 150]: 1.25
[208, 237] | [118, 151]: 1.13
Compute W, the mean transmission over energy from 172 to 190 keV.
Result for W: 3.13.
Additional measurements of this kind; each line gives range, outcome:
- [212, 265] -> 3.74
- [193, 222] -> 3.35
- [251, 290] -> 3.97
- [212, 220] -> 3.38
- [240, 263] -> 3.98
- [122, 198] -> 3.12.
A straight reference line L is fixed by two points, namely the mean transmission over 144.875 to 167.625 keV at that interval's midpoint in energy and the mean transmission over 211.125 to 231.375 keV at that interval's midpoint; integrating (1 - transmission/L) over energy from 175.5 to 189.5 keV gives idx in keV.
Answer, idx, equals 0.61 keV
